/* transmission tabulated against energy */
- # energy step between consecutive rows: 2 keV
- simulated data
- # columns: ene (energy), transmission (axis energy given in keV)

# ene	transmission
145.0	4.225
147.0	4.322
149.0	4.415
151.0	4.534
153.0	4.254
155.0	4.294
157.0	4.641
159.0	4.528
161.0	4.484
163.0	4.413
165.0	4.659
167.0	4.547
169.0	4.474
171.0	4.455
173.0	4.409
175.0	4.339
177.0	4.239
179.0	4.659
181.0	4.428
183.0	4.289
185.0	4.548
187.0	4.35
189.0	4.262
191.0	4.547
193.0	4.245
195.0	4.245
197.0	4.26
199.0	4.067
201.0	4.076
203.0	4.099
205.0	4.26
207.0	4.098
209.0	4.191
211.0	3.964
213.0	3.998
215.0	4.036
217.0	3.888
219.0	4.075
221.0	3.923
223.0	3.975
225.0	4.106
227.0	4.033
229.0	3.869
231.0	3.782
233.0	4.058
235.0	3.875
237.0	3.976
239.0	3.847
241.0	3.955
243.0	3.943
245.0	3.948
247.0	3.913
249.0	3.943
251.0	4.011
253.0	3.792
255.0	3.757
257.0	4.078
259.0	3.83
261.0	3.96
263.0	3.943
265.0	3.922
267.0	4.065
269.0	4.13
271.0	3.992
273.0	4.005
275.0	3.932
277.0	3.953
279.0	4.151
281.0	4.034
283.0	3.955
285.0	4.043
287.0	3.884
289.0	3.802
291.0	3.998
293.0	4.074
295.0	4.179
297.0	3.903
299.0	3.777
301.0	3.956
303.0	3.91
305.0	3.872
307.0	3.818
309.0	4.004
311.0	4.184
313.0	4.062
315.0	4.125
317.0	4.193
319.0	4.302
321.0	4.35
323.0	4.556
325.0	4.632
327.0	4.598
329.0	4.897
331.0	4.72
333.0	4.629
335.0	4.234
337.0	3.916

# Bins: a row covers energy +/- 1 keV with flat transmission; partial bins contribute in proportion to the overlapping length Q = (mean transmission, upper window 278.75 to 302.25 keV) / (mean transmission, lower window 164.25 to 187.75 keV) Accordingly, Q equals 0.89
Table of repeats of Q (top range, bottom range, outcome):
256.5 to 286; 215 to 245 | 1.01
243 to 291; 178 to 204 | 0.92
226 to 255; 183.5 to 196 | 0.90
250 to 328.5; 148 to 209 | 0.93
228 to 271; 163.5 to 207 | 0.90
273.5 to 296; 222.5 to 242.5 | 1.01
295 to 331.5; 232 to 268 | 1.07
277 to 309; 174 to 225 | 0.94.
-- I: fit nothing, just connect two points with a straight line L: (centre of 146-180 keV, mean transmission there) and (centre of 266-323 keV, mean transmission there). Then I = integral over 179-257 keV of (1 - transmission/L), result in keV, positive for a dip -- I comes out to 3.7 keV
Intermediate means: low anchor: 4.45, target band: 4.08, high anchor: 4.03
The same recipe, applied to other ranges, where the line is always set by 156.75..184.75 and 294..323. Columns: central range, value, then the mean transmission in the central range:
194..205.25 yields 0.56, 4.16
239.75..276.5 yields 2.27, 3.95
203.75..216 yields 0.73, 4.09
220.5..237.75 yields 1.36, 3.96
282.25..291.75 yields 0.44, 3.93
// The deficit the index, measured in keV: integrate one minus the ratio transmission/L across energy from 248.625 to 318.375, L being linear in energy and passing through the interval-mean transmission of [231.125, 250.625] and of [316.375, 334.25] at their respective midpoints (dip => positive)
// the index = 4.3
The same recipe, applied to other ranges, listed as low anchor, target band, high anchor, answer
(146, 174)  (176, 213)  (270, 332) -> 1.0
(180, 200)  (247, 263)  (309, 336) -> 1.7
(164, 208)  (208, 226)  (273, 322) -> 1.0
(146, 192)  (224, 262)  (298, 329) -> 3.3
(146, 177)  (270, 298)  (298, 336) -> 2.0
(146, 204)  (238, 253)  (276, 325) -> 1.0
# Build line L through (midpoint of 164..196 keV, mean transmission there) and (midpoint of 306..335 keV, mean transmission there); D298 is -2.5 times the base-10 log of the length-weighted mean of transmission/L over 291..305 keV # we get 0.11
